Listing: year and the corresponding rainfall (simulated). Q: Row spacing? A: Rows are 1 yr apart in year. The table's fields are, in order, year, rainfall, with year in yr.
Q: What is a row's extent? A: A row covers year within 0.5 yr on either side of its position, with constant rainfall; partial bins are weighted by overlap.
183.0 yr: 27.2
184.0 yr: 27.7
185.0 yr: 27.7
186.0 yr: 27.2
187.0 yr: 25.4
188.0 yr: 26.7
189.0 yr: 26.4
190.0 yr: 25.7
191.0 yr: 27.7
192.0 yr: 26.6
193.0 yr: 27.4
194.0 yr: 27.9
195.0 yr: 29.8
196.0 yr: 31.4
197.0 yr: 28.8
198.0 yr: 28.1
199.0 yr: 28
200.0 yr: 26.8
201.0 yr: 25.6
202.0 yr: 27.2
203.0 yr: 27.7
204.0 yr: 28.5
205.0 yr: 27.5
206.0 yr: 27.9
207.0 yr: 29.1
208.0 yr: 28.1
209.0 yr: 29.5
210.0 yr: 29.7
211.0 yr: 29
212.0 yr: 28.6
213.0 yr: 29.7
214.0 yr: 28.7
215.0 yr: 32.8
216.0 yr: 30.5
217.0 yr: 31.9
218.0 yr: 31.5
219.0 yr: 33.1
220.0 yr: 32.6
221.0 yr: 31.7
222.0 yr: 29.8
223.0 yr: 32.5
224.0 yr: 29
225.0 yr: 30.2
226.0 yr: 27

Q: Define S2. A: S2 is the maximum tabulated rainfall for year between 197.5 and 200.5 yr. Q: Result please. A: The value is 28.1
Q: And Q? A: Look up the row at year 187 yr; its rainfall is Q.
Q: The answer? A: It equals 25.4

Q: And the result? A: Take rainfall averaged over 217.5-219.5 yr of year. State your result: 32.3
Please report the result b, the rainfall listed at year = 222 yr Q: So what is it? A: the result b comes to 29.8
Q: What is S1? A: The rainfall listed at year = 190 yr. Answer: 25.7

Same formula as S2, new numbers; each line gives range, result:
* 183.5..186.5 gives 27.7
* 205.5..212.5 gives 29.7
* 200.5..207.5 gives 29.1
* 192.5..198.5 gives 31.4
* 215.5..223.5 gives 33.1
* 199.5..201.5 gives 26.8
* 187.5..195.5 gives 29.8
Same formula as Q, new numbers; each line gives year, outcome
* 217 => 31.9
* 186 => 27.2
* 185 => 27.7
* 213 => 29.7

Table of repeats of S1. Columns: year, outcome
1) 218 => 31.5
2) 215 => 32.8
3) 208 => 28.1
